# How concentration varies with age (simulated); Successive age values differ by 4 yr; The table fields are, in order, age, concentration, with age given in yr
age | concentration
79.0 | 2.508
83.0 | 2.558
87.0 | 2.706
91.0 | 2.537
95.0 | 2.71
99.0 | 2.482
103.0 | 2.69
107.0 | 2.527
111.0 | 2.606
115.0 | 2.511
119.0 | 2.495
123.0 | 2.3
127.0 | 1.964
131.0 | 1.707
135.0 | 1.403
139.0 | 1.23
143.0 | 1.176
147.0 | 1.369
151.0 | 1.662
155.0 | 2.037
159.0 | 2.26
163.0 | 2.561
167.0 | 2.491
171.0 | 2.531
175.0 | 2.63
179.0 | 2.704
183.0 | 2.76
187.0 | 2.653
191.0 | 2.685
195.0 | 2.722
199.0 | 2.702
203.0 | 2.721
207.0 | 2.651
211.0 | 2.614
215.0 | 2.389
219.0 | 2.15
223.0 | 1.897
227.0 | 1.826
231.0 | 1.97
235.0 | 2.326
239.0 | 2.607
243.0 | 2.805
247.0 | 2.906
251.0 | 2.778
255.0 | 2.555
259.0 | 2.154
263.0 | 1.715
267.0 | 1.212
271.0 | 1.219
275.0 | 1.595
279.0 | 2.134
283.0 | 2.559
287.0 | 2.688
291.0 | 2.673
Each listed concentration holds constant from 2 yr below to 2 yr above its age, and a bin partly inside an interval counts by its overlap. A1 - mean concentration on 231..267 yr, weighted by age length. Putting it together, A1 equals 2.38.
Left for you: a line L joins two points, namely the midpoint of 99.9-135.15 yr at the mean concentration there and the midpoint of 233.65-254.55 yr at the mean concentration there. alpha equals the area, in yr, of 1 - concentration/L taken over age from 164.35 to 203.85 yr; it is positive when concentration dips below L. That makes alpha -2.4 yr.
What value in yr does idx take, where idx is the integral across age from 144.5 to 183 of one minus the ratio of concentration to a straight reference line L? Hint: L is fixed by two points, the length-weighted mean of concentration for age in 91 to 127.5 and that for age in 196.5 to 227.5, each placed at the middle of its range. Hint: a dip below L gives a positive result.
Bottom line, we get 2.9 yr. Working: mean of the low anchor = 2.5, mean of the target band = 2.26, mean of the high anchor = 2.4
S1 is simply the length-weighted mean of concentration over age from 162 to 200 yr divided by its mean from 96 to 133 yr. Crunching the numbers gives 1.11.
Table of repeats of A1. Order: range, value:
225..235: 1.98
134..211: 2.28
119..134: 2.02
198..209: 2.69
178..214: 2.68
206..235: 2.21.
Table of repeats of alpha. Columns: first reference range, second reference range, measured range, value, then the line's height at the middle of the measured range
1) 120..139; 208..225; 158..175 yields -4.0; 2.01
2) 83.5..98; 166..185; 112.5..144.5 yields 9.2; 2.63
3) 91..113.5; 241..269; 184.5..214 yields -3.2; 2.41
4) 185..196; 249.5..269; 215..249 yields -0.3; 2.31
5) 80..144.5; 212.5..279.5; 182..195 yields -3.1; 2.18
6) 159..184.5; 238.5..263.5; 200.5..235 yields 3.7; 2.56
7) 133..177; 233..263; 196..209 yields -2.6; 2.24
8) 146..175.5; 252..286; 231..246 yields -3.8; 2.01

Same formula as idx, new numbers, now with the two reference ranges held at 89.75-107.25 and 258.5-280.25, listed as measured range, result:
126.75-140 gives 4.70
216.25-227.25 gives -0.66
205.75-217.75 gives -3.49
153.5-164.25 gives -0.13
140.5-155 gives 5.19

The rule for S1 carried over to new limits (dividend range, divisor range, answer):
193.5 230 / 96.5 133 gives 1.01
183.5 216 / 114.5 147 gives 1.48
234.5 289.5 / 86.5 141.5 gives 0.99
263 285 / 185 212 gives 0.65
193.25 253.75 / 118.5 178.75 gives 1.24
